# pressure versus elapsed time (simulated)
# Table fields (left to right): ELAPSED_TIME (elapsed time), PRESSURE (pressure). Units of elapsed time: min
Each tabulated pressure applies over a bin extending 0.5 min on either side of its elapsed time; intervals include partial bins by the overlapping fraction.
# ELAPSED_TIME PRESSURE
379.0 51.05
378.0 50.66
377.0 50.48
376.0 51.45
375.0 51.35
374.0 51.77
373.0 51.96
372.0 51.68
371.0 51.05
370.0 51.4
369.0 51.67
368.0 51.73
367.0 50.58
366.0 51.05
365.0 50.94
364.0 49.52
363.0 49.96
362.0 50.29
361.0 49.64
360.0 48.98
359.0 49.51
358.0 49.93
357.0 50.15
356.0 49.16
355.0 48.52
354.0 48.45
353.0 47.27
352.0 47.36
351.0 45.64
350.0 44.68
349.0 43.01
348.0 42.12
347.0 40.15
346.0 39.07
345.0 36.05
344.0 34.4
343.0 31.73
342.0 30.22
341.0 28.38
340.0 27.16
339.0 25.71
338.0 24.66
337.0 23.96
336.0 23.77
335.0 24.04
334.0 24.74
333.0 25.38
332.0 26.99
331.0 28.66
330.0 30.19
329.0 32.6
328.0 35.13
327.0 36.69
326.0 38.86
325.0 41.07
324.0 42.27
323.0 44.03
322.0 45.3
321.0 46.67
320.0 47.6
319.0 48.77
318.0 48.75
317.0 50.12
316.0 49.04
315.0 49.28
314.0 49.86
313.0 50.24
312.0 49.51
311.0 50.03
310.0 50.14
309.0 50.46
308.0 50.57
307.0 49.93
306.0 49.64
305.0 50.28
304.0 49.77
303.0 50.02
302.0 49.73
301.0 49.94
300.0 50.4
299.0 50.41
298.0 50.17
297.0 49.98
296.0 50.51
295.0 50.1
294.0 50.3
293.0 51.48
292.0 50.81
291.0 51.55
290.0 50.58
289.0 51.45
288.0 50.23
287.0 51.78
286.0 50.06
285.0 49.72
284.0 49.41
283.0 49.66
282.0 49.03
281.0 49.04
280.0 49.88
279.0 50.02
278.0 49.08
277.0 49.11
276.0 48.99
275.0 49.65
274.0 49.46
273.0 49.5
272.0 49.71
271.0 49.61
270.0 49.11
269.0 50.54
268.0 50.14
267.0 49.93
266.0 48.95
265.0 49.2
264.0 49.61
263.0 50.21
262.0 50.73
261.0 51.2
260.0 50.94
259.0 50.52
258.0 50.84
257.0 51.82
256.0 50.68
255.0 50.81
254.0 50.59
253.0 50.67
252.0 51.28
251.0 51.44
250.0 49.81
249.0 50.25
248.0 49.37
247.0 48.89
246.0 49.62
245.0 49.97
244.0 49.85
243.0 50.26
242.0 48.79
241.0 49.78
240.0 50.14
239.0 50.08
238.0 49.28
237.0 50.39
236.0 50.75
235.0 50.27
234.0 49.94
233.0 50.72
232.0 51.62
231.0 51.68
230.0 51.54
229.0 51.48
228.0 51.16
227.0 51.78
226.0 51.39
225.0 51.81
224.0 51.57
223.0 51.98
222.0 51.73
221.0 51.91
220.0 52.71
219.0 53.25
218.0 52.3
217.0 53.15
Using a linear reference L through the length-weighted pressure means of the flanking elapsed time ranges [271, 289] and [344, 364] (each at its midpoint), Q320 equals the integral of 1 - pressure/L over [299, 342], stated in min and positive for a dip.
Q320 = 6.22 min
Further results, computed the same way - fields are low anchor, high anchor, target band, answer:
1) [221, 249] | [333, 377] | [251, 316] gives -3.7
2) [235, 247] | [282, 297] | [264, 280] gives 0.2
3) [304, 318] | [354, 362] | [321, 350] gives 9.4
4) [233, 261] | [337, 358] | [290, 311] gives -2.8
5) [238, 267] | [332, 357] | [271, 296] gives -2.6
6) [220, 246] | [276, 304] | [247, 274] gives 0.1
